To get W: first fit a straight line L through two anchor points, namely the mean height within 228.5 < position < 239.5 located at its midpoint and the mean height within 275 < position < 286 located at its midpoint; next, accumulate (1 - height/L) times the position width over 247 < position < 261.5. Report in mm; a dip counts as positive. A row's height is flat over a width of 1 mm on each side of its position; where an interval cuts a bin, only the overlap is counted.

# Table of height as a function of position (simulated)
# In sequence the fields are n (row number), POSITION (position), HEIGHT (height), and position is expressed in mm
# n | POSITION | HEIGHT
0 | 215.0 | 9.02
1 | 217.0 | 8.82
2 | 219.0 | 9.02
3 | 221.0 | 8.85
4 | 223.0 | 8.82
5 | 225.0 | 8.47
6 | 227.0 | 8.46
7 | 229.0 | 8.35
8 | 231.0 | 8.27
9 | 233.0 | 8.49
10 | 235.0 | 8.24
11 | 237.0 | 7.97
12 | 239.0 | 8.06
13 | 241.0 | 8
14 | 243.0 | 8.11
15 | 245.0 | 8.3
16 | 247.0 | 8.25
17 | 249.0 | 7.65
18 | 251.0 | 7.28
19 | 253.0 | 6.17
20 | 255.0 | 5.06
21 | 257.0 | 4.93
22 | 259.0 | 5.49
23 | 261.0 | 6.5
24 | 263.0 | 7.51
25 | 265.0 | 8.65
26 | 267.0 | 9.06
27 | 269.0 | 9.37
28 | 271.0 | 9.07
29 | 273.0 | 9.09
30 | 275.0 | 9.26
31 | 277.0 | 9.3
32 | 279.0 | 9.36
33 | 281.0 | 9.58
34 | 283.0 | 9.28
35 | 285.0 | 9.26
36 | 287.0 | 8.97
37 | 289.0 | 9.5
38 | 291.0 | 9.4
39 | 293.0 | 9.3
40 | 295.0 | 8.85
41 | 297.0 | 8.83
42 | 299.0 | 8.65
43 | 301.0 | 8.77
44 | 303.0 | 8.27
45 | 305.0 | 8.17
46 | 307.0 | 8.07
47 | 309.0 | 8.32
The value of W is 4.03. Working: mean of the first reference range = 8.23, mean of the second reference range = 9.35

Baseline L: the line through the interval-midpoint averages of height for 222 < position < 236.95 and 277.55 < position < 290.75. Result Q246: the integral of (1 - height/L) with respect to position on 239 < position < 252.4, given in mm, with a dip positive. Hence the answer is 1.2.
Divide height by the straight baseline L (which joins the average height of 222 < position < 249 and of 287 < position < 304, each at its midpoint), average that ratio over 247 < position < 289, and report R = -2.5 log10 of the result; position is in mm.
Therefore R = 0.07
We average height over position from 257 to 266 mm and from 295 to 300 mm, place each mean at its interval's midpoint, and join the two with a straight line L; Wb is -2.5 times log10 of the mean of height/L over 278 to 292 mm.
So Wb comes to -0.16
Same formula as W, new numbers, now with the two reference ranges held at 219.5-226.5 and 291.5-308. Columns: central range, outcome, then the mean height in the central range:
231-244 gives 0.8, 8.15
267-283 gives -1.1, 9.27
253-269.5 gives 3.3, 6.95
